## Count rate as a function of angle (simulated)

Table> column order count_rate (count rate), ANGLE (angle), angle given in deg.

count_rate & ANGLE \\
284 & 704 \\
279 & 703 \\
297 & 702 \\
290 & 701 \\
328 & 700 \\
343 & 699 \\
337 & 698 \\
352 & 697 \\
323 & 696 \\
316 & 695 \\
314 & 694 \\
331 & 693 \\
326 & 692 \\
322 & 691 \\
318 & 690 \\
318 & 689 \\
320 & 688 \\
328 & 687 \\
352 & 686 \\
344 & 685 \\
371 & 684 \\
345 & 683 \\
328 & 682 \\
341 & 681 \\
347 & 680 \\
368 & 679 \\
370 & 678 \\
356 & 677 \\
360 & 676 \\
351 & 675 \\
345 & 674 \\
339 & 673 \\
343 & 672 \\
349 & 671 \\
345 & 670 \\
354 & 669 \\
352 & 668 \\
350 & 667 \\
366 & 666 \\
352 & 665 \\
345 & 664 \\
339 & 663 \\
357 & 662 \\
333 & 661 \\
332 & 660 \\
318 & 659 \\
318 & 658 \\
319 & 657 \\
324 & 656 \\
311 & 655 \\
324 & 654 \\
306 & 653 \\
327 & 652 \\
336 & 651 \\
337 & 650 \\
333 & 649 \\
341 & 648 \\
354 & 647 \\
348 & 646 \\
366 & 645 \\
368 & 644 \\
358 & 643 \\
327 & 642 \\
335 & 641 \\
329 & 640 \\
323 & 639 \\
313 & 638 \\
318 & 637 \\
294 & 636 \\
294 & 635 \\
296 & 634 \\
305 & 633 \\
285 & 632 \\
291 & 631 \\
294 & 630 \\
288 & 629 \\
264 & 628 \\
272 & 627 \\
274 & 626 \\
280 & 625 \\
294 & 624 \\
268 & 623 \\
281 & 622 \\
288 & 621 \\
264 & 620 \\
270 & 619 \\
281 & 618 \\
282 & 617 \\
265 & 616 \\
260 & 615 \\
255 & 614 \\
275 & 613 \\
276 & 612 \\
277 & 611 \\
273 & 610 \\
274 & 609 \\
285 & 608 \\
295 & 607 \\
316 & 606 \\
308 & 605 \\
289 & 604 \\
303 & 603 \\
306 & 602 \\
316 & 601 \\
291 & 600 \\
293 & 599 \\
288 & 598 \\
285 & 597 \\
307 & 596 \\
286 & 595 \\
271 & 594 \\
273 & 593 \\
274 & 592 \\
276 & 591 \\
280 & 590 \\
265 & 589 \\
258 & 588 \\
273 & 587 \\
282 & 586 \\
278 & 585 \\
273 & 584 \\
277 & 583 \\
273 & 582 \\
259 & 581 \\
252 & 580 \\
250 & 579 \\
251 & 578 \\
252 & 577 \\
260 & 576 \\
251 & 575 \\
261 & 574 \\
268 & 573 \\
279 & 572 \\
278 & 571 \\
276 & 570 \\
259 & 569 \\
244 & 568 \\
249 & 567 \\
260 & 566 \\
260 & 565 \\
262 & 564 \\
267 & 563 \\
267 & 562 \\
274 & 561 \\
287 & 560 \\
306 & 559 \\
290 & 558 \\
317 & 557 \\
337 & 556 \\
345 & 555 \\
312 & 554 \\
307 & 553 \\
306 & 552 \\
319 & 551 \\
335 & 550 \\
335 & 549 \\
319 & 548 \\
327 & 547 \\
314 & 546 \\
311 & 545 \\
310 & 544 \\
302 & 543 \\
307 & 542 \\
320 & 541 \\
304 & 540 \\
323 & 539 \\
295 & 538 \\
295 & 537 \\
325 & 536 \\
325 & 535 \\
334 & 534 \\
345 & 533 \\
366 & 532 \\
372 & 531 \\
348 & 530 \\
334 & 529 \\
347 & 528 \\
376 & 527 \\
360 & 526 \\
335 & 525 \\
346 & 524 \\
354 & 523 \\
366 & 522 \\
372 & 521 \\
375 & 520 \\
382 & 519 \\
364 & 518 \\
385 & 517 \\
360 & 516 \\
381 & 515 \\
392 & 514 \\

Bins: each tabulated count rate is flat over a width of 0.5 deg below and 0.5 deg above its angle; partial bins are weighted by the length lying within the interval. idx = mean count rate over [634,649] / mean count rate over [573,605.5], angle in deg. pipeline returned 1.2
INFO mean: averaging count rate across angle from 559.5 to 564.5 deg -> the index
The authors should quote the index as 271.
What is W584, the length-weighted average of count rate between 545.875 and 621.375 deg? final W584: 283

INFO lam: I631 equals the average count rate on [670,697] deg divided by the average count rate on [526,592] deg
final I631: 1.1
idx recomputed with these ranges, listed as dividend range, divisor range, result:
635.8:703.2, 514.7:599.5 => 1.10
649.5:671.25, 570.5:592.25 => 1.26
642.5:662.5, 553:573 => 1.19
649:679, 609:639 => 1.20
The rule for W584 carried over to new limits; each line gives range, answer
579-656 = 295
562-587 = 264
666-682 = 351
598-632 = 283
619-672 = 320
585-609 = 287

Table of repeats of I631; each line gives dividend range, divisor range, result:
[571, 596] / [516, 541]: 0.77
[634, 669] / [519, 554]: 1.00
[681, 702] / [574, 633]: 1.19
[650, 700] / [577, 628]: 1.21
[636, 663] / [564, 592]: 1.26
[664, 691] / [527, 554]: 1.07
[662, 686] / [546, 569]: 1.18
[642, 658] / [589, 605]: 1.16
